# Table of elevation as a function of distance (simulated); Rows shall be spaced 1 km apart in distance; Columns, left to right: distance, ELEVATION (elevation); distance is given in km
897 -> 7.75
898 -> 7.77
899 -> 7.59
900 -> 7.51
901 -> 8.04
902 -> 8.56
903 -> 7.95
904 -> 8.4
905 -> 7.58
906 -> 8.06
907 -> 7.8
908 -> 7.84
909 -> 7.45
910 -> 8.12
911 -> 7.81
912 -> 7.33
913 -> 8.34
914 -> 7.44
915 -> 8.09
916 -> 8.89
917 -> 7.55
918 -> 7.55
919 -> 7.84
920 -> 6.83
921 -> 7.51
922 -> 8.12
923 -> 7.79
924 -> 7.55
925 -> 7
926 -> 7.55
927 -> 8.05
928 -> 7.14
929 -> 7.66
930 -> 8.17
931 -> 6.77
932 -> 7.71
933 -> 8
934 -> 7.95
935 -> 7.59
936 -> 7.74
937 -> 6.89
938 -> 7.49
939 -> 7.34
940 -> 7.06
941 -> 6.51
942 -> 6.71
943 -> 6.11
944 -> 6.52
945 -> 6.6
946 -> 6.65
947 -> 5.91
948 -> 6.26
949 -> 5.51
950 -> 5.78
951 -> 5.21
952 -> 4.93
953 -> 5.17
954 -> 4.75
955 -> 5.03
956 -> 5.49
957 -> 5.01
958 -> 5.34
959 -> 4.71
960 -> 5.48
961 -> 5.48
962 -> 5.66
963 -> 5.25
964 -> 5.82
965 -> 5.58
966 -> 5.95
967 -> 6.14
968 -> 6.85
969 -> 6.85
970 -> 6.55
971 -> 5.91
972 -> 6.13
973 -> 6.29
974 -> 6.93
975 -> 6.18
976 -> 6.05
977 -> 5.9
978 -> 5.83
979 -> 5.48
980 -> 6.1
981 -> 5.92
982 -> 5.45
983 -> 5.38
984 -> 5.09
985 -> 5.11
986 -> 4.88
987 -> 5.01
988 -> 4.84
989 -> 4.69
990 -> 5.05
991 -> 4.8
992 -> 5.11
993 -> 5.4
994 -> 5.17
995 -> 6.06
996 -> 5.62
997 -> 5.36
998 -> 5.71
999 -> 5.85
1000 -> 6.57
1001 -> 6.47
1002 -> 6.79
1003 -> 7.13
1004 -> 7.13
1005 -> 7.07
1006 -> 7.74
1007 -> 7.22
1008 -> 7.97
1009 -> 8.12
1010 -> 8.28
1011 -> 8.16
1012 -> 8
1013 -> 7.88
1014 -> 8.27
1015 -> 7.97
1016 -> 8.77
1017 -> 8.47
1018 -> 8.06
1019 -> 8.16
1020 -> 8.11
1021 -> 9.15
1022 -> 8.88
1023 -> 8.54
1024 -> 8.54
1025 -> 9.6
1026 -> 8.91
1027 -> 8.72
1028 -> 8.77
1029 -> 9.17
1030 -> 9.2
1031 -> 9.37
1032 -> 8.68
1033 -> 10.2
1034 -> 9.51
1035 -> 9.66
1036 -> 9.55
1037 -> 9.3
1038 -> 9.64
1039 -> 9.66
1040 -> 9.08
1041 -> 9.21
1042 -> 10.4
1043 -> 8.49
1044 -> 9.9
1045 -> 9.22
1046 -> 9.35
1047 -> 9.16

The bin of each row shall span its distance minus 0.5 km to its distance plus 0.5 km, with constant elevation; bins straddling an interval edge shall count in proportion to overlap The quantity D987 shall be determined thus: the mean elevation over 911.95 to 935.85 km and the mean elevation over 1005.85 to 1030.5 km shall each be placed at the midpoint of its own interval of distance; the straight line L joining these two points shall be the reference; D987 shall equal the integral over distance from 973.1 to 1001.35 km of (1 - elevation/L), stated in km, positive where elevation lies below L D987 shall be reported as 9.0 km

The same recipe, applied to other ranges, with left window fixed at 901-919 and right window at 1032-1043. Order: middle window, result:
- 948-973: 8.6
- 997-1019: 4.1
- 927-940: 1.1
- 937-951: 3.2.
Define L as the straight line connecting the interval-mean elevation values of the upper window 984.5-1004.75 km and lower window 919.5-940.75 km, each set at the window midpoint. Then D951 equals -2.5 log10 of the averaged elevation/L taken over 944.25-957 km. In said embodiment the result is 0.23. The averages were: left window 7.51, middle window 5.6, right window 5.66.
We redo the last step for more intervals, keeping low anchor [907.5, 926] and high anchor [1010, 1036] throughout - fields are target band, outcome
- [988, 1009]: 0.35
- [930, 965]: 0.28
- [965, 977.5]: 0.30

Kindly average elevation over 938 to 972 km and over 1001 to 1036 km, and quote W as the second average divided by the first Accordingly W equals 1.42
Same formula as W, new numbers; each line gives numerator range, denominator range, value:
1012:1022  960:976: 1.37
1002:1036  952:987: 1.49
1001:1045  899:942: 1.12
